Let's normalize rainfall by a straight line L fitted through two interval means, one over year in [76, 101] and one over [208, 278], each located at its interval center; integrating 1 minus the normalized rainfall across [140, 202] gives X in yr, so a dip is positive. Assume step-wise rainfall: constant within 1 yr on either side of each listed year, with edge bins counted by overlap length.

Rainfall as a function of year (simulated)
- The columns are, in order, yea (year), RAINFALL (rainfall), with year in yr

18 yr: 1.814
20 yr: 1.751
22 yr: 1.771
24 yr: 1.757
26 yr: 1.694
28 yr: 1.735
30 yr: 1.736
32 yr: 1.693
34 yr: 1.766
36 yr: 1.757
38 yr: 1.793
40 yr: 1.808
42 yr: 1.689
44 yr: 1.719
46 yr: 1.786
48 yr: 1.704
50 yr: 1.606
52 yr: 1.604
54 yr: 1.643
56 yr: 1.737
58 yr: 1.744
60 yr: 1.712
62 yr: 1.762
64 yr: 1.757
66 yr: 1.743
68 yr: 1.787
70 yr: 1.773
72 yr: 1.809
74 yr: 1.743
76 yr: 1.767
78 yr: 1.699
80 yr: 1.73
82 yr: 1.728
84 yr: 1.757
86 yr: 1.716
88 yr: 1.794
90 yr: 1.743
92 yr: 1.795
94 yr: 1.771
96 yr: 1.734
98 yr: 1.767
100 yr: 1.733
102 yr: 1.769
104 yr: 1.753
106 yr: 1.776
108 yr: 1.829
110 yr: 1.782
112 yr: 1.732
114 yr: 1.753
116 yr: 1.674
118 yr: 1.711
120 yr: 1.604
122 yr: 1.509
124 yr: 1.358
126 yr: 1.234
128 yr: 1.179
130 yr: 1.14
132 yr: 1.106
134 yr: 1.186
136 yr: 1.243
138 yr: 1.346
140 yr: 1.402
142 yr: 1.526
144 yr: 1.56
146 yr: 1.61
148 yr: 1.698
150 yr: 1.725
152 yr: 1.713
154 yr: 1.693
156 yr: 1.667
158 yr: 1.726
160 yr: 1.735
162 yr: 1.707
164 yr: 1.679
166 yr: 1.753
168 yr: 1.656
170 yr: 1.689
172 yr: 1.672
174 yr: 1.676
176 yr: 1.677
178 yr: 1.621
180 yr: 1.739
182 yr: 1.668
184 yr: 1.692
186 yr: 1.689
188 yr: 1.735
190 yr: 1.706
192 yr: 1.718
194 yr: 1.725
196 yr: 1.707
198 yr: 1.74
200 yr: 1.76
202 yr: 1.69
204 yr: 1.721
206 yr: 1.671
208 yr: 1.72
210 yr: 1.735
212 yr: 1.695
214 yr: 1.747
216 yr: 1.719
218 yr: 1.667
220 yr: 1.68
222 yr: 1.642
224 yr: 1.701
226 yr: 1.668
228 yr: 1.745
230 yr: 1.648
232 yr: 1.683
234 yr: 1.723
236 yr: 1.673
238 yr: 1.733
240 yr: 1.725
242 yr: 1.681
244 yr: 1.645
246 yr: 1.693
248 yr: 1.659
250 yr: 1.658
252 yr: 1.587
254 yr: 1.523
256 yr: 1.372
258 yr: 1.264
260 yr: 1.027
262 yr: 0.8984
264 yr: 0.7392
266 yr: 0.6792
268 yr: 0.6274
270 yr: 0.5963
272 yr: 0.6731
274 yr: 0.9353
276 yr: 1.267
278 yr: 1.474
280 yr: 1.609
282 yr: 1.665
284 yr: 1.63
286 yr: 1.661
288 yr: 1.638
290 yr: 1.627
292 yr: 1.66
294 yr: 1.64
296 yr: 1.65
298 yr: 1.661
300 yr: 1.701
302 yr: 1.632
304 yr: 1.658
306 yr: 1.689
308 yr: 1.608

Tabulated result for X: -4.1 yr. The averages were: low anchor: 1.75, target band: 1.68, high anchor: 1.44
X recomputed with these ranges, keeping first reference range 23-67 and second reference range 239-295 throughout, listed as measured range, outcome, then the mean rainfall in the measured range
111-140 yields 3.3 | 1.41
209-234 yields -4.7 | 1.7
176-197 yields -3.0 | 1.7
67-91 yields -1.2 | 1.75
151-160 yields -1.0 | 1.7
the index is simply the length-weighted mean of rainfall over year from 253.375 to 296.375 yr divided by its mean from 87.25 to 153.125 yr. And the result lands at 0.8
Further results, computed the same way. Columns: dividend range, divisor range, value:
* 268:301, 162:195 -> 0.84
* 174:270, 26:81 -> 0.91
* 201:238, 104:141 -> 1.14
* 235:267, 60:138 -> 0.86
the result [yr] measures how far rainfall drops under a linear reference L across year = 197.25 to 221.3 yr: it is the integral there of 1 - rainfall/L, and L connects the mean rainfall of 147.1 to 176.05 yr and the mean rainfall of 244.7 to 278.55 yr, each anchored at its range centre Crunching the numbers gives -4.53 yr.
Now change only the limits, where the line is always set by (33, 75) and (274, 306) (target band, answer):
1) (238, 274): 8.3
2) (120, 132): 2.8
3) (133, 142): 1.9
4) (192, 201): -0.4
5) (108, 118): -0.2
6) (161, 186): -0.3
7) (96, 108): -0.4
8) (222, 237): -0.5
